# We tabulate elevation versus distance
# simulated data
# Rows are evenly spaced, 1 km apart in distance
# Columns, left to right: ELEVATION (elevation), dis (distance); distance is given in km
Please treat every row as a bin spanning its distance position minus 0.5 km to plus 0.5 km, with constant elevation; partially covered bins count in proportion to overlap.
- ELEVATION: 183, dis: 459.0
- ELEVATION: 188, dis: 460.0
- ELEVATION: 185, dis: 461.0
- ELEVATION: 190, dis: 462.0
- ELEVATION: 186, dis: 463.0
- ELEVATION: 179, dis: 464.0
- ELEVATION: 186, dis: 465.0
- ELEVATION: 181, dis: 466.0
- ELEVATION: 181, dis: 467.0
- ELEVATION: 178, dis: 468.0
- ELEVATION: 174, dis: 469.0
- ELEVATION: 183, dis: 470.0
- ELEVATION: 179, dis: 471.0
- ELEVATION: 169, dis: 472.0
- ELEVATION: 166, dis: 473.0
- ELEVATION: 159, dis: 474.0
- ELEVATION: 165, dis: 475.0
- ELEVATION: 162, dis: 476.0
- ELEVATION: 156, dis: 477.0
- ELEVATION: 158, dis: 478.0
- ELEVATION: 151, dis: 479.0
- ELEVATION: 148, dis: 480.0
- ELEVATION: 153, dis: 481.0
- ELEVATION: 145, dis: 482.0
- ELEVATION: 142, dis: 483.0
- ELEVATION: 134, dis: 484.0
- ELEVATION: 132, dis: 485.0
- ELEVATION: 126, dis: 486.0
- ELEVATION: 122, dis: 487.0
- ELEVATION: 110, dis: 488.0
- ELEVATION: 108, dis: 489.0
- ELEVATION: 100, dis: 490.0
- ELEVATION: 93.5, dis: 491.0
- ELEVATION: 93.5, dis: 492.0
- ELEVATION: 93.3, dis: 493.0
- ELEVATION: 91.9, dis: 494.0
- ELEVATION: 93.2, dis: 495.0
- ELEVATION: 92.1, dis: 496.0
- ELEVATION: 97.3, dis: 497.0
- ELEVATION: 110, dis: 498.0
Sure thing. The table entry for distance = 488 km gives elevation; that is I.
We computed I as 110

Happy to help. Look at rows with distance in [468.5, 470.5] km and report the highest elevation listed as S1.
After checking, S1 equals 183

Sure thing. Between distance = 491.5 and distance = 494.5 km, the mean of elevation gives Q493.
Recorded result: 92.9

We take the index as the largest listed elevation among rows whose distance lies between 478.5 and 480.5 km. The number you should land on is 151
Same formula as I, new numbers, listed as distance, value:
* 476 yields 162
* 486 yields 126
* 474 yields 159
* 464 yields 179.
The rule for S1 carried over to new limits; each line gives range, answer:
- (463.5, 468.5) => 186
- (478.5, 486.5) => 153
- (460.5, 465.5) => 190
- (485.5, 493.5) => 126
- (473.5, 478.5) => 165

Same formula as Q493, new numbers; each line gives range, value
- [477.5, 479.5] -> 154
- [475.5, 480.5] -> 155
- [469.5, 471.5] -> 181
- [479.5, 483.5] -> 147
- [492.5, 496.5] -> 92.6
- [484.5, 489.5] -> 120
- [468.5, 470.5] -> 178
